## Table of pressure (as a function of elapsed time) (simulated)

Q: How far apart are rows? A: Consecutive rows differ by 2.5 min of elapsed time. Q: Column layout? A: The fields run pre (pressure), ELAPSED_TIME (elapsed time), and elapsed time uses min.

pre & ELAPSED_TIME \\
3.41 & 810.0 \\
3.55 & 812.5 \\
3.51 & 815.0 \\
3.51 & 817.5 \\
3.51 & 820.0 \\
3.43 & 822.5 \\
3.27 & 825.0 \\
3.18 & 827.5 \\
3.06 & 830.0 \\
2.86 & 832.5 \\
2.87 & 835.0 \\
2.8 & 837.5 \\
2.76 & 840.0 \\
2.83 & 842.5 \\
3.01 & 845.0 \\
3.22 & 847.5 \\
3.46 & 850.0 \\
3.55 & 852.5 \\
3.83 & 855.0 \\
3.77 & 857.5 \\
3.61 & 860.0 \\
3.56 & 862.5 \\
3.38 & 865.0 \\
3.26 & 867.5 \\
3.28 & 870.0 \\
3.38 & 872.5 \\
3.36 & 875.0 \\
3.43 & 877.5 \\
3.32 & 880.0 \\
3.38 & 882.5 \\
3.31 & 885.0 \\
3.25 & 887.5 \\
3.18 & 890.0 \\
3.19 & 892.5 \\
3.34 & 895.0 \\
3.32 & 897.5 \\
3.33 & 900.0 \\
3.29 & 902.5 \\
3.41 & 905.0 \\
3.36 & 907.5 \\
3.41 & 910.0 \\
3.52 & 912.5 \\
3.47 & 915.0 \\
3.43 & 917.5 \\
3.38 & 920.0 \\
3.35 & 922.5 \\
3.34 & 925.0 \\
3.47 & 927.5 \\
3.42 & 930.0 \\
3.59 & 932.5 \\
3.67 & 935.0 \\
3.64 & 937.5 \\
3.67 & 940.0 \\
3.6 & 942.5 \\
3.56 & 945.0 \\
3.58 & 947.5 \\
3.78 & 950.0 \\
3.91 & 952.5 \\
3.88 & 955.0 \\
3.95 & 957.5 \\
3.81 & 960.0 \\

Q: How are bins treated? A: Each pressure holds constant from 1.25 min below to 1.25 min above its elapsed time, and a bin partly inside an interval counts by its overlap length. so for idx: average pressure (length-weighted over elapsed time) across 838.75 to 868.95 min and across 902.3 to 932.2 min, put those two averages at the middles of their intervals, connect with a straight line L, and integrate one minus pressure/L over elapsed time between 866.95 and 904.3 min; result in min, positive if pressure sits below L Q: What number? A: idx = 0.8 min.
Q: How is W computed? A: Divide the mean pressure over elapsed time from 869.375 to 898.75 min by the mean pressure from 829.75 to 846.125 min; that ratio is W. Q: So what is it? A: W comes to 1.15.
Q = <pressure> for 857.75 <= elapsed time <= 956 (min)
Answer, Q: 3.45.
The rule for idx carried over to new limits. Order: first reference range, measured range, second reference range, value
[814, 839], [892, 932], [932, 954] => 1.80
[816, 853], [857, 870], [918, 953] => -0.85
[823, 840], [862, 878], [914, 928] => -0.96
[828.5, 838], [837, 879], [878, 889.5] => -2.99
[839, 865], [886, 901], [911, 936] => 0.67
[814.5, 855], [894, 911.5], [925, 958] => 0.66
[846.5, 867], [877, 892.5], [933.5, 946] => 1.19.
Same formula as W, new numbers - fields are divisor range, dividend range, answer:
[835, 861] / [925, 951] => 1.10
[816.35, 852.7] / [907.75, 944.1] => 1.11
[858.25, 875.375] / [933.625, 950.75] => 1.06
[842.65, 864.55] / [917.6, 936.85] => 1.00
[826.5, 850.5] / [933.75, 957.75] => 1.24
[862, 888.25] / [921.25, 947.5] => 1.05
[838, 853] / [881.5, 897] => 1.06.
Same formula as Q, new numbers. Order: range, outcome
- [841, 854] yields 3.22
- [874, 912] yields 3.33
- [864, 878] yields 3.34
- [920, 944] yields 3.52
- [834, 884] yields 3.31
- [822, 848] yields 3.01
